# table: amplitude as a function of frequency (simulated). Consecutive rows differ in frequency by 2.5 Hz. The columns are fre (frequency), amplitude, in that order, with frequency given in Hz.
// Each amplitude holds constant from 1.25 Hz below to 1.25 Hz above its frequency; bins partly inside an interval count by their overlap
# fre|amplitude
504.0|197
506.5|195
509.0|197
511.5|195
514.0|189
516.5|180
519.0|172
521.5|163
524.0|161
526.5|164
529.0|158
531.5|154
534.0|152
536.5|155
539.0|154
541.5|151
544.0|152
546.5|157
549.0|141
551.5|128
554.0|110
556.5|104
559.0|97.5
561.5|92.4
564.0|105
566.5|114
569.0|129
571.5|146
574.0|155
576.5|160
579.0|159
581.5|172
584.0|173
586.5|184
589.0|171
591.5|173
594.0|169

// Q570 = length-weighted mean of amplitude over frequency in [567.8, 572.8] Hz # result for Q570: 138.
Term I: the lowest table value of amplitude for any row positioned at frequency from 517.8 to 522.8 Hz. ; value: 163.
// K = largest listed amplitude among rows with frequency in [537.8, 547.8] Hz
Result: 157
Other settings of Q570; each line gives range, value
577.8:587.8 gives 172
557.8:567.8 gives 102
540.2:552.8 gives 146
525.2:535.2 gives 157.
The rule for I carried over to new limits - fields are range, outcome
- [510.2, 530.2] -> 158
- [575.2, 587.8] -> 159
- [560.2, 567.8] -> 92.4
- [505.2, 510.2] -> 195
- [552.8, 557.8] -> 104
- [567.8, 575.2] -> 129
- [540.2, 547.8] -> 151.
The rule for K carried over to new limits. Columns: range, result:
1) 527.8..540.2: 158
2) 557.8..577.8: 160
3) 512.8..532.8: 189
